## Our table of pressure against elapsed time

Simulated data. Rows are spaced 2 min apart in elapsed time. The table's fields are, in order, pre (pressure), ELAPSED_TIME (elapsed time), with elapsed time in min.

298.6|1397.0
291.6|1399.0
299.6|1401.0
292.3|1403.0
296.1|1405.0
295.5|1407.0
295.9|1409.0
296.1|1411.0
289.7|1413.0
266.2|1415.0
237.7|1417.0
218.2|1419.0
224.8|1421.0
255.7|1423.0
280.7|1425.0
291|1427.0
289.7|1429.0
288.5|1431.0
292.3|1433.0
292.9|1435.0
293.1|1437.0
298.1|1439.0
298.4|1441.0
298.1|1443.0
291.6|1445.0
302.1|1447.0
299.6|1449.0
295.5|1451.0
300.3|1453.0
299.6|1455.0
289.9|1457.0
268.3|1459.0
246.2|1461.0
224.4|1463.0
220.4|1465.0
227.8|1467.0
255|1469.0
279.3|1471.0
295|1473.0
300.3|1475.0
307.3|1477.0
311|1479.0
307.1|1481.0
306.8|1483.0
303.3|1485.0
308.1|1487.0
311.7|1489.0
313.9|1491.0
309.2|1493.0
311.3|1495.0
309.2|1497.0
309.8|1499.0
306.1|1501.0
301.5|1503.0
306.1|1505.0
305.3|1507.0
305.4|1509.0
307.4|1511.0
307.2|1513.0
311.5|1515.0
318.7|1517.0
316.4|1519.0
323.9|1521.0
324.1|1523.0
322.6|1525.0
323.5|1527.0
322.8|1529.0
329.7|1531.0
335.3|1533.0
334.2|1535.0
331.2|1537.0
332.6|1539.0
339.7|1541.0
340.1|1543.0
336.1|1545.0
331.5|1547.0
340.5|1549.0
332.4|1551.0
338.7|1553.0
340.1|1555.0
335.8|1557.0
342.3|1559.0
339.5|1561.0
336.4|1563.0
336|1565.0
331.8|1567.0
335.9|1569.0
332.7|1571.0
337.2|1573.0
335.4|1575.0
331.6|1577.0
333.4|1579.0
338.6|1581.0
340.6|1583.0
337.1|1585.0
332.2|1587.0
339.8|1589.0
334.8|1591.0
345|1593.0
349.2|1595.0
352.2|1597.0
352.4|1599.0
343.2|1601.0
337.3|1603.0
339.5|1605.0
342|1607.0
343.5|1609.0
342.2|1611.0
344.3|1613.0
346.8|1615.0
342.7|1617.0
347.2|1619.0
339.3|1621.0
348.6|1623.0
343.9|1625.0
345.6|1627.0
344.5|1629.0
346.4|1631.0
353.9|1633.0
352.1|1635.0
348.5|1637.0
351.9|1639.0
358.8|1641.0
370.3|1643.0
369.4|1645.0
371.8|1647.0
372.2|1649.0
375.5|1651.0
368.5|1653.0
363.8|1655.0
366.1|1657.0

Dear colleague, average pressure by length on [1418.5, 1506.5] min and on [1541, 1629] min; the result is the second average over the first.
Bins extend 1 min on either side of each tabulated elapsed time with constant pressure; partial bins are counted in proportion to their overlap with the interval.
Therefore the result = 1.18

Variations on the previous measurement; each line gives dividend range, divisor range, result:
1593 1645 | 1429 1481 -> 1.23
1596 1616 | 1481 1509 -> 1.12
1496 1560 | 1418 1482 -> 1.16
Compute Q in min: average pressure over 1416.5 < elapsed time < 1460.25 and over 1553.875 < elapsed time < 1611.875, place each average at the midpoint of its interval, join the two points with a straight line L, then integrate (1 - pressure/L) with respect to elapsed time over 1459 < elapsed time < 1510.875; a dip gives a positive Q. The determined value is 1.7 min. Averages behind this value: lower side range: 282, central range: 291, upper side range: 339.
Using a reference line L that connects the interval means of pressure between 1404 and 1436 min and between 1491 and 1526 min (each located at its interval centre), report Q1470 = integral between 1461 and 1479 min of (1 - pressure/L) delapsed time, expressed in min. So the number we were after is 1.9 min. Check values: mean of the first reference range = 276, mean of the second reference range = 312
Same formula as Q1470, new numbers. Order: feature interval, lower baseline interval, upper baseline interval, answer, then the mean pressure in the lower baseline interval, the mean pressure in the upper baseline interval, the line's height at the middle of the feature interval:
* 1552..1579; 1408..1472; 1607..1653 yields -0.8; 275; 353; 326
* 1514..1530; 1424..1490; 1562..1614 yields -0.4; 287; 339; 313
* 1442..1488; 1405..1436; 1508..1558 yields 1.8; 275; 327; 296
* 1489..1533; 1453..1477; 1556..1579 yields -2.4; 268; 336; 298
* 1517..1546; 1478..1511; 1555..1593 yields -0.7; 308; 337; 321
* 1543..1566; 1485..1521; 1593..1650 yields -0.7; 310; 350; 327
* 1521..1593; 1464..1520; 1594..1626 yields -2.3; 299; 345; 324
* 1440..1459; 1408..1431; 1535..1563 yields -0.8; 269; 337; 284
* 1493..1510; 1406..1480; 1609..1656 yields -0.3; 279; 354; 302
